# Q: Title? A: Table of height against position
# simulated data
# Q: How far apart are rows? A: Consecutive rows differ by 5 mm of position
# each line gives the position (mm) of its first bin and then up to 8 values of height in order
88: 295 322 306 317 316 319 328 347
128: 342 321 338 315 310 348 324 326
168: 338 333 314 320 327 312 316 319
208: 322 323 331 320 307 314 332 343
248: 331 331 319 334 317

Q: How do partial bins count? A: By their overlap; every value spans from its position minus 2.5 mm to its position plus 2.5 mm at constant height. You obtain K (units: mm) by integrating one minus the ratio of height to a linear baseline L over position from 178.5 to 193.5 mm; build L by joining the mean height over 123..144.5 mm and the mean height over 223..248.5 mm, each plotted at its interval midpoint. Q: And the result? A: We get 0.4 mm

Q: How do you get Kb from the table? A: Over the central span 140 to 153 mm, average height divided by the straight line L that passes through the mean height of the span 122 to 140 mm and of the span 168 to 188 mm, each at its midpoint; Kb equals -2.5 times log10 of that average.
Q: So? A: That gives 0.04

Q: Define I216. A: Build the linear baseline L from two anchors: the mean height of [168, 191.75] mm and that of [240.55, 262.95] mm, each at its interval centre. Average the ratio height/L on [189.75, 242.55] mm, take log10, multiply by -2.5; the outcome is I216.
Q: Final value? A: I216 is 0.02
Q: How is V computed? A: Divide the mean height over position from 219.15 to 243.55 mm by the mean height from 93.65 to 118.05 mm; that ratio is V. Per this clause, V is 1.0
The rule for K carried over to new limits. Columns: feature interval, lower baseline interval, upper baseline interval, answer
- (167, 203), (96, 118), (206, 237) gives -0.4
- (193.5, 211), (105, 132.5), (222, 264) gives 0.5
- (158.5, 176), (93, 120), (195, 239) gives -0.7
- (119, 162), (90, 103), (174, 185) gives -1.9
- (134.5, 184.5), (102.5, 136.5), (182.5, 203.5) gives -0.6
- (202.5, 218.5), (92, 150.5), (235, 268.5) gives 0.2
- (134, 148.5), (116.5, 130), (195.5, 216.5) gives 0.6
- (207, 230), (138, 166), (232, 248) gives 0.6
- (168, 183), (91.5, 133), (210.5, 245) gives -0.1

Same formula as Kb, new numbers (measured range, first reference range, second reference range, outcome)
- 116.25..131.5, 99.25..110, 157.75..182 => -0.06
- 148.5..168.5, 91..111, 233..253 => -0.03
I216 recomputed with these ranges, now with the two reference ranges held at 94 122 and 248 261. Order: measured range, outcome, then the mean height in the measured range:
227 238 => 0.03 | 316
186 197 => 0.02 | 319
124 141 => -0.05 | 334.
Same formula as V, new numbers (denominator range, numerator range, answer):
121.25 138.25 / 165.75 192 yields 0.97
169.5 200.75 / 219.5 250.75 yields 1.01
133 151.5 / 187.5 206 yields 0.99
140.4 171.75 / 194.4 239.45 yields 0.98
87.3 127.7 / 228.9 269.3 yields 1.02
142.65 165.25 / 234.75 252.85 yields 1.03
